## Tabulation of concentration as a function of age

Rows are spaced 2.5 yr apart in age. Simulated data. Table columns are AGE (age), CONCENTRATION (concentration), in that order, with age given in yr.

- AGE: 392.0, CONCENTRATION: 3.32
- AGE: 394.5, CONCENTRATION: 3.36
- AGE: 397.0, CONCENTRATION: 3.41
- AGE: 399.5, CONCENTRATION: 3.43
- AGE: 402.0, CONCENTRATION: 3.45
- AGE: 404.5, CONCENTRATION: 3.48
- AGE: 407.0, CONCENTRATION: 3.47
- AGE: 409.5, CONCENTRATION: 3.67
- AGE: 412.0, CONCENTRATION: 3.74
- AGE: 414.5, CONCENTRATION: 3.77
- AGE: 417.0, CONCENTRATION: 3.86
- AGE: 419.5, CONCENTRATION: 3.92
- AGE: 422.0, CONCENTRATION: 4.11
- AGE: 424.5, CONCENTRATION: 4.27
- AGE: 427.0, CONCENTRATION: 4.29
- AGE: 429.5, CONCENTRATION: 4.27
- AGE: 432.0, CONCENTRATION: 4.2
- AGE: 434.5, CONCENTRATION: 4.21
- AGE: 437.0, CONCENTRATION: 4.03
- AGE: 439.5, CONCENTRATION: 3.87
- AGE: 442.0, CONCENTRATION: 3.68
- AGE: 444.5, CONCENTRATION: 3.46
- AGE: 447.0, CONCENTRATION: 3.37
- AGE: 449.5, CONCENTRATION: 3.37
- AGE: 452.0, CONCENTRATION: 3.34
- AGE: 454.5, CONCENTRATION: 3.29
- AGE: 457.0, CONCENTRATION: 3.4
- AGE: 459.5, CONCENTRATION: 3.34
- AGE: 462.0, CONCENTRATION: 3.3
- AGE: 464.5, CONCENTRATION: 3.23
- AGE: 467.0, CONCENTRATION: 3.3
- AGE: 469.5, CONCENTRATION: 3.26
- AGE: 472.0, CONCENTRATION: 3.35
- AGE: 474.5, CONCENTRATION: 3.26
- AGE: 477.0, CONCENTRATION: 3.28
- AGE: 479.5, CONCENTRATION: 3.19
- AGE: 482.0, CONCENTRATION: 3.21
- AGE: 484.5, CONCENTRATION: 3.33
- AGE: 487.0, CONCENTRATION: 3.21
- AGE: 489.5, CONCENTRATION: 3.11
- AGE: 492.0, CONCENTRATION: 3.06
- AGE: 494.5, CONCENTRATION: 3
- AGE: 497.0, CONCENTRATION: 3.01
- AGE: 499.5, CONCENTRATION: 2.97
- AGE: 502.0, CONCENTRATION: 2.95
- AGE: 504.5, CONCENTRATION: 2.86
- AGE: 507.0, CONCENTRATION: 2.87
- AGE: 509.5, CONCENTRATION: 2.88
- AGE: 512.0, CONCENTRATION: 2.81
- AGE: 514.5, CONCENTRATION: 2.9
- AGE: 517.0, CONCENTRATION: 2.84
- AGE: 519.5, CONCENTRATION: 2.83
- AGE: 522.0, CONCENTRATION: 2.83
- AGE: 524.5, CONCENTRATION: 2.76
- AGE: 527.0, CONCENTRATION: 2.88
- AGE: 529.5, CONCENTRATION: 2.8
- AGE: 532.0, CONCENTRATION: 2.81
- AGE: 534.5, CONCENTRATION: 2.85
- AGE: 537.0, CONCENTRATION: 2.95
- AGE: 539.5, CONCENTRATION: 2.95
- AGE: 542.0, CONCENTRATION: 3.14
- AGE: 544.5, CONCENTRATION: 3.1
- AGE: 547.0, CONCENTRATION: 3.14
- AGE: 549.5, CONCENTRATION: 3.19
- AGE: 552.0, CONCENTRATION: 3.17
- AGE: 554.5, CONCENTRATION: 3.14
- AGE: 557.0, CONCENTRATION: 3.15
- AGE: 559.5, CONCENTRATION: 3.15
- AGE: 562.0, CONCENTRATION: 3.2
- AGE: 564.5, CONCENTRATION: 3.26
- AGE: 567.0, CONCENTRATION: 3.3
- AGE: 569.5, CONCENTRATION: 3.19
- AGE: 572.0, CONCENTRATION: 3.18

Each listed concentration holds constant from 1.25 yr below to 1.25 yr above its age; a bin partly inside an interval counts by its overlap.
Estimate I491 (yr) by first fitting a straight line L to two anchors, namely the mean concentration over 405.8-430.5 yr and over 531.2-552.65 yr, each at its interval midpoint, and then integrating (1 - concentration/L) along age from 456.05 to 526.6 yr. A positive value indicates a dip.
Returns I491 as 6.7 yr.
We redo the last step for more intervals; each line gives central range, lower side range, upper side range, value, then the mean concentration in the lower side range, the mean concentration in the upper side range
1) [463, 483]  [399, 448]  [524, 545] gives 1.0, 3.84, 2.91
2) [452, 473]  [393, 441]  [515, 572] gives 1.4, 3.83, 3.03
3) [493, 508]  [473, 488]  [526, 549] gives 1.0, 3.25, 2.97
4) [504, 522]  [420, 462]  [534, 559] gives 2.5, 3.77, 3.09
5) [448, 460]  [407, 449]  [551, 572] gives 1.3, 3.9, 3.19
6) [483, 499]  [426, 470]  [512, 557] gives 0.9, 3.63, 2.96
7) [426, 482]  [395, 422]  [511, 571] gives -2.0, 3.64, 3.02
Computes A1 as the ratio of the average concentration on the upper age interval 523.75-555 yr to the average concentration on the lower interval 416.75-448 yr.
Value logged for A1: 0.75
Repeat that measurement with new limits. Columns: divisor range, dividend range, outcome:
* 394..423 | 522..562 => 0.83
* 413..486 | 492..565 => 0.82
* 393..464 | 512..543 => 0.78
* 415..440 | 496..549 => 0.71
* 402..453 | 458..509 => 0.83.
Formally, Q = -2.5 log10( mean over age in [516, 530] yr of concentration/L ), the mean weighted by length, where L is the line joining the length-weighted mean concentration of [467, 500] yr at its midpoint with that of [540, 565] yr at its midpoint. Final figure 0.12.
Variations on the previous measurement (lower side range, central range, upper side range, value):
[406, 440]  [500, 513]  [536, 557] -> 0.176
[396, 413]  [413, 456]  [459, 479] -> -0.128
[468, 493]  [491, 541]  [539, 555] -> 0.101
